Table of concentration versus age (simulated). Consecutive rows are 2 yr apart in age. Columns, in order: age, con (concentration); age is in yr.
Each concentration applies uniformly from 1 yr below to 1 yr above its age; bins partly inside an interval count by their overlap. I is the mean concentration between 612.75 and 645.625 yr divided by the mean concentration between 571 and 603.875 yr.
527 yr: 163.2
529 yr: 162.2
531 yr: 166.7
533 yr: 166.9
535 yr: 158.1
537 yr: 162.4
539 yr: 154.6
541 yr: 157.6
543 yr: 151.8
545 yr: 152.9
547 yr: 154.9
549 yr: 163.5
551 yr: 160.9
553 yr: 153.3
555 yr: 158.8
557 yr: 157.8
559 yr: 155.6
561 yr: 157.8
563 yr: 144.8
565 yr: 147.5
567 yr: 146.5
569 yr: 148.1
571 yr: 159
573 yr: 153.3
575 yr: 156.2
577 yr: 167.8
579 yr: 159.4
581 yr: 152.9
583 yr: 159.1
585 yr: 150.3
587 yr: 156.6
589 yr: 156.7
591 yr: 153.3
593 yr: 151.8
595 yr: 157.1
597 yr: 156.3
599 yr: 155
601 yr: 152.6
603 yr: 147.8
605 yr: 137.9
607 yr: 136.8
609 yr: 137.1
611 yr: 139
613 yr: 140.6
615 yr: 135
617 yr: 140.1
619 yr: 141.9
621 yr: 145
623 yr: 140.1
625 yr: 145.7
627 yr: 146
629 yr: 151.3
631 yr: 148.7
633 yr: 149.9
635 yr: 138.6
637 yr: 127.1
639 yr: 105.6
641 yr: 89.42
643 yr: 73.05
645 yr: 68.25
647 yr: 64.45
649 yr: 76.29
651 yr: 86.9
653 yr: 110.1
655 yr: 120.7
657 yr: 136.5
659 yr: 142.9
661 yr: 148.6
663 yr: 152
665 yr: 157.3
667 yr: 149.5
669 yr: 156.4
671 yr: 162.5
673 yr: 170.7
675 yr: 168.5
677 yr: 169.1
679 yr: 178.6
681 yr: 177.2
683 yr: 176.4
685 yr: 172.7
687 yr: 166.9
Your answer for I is 0.8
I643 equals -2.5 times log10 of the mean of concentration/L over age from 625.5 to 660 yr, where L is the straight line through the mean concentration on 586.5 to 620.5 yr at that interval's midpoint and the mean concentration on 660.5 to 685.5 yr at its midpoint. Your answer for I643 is 0.34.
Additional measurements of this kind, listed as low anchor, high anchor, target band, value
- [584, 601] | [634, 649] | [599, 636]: -0.17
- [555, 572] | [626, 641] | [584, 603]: -0.07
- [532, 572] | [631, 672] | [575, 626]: -0.07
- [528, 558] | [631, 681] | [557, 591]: -0.02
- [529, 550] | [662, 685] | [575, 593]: 0.03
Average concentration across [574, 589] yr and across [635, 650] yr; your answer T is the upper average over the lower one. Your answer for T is 0.57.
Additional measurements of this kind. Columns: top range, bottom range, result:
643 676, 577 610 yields 0.84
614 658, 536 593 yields 0.77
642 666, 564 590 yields 0.72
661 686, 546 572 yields 1.07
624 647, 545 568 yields 0.77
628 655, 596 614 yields 0.74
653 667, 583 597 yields 0.91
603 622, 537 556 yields 0.89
